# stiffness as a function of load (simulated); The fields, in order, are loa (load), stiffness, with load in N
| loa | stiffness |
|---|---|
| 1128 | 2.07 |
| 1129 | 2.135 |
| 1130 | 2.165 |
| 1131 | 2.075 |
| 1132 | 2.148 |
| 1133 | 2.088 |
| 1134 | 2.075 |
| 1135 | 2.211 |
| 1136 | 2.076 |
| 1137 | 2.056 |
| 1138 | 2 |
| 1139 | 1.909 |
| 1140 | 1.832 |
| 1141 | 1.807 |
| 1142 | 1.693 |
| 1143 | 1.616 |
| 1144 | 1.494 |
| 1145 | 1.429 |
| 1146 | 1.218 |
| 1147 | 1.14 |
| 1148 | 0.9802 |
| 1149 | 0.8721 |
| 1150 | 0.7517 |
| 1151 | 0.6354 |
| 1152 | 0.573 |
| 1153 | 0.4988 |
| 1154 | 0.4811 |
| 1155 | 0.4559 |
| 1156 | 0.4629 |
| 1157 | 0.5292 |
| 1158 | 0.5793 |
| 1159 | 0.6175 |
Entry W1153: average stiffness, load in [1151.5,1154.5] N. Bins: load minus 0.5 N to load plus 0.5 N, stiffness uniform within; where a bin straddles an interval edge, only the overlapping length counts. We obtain 0.518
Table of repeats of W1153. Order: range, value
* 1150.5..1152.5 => 0.604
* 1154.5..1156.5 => 0.459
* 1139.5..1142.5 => 1.78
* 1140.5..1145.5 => 1.61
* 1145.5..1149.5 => 1.05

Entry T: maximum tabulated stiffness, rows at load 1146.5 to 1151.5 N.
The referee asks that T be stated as 1.14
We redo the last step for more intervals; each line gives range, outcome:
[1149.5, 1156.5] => 0.7517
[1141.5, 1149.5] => 1.693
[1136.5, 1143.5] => 2.056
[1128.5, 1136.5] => 2.211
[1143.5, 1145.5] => 1.494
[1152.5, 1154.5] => 0.4988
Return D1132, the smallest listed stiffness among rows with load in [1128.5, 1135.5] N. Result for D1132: 2.075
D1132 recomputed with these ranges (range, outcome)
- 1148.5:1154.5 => 0.4811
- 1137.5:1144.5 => 1.494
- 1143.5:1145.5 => 1.429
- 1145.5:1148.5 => 0.9802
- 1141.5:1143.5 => 1.616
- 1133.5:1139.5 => 1.909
